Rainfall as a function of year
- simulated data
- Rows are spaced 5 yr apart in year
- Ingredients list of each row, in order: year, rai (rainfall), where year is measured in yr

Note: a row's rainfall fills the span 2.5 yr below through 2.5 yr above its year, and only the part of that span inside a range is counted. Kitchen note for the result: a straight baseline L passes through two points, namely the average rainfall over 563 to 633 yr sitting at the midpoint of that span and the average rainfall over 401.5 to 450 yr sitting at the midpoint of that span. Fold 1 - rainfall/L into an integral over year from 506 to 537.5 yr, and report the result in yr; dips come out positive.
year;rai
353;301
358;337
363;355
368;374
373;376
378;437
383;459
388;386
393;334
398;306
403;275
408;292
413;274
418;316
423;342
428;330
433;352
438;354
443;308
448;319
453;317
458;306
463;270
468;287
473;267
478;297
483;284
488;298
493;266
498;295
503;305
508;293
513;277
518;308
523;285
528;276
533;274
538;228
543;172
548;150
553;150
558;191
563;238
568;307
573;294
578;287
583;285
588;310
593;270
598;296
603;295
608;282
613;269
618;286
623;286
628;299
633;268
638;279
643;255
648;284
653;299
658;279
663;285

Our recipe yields 2.0 yr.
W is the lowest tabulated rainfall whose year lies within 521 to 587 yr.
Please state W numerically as 150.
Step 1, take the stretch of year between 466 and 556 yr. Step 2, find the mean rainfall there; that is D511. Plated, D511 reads 261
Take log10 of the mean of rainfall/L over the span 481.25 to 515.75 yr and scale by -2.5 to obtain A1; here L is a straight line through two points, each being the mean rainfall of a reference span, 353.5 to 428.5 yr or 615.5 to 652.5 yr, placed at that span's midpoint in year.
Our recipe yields 0.10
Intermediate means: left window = 345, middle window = 289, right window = 281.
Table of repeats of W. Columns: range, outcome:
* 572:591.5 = 285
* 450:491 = 267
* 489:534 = 266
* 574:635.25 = 268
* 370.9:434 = 274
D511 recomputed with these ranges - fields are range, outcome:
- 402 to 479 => 307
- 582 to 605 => 292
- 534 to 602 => 246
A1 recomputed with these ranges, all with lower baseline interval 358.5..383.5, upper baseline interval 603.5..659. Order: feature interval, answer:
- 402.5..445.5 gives 0.159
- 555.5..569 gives 0.284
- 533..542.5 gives 0.369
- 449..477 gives 0.205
